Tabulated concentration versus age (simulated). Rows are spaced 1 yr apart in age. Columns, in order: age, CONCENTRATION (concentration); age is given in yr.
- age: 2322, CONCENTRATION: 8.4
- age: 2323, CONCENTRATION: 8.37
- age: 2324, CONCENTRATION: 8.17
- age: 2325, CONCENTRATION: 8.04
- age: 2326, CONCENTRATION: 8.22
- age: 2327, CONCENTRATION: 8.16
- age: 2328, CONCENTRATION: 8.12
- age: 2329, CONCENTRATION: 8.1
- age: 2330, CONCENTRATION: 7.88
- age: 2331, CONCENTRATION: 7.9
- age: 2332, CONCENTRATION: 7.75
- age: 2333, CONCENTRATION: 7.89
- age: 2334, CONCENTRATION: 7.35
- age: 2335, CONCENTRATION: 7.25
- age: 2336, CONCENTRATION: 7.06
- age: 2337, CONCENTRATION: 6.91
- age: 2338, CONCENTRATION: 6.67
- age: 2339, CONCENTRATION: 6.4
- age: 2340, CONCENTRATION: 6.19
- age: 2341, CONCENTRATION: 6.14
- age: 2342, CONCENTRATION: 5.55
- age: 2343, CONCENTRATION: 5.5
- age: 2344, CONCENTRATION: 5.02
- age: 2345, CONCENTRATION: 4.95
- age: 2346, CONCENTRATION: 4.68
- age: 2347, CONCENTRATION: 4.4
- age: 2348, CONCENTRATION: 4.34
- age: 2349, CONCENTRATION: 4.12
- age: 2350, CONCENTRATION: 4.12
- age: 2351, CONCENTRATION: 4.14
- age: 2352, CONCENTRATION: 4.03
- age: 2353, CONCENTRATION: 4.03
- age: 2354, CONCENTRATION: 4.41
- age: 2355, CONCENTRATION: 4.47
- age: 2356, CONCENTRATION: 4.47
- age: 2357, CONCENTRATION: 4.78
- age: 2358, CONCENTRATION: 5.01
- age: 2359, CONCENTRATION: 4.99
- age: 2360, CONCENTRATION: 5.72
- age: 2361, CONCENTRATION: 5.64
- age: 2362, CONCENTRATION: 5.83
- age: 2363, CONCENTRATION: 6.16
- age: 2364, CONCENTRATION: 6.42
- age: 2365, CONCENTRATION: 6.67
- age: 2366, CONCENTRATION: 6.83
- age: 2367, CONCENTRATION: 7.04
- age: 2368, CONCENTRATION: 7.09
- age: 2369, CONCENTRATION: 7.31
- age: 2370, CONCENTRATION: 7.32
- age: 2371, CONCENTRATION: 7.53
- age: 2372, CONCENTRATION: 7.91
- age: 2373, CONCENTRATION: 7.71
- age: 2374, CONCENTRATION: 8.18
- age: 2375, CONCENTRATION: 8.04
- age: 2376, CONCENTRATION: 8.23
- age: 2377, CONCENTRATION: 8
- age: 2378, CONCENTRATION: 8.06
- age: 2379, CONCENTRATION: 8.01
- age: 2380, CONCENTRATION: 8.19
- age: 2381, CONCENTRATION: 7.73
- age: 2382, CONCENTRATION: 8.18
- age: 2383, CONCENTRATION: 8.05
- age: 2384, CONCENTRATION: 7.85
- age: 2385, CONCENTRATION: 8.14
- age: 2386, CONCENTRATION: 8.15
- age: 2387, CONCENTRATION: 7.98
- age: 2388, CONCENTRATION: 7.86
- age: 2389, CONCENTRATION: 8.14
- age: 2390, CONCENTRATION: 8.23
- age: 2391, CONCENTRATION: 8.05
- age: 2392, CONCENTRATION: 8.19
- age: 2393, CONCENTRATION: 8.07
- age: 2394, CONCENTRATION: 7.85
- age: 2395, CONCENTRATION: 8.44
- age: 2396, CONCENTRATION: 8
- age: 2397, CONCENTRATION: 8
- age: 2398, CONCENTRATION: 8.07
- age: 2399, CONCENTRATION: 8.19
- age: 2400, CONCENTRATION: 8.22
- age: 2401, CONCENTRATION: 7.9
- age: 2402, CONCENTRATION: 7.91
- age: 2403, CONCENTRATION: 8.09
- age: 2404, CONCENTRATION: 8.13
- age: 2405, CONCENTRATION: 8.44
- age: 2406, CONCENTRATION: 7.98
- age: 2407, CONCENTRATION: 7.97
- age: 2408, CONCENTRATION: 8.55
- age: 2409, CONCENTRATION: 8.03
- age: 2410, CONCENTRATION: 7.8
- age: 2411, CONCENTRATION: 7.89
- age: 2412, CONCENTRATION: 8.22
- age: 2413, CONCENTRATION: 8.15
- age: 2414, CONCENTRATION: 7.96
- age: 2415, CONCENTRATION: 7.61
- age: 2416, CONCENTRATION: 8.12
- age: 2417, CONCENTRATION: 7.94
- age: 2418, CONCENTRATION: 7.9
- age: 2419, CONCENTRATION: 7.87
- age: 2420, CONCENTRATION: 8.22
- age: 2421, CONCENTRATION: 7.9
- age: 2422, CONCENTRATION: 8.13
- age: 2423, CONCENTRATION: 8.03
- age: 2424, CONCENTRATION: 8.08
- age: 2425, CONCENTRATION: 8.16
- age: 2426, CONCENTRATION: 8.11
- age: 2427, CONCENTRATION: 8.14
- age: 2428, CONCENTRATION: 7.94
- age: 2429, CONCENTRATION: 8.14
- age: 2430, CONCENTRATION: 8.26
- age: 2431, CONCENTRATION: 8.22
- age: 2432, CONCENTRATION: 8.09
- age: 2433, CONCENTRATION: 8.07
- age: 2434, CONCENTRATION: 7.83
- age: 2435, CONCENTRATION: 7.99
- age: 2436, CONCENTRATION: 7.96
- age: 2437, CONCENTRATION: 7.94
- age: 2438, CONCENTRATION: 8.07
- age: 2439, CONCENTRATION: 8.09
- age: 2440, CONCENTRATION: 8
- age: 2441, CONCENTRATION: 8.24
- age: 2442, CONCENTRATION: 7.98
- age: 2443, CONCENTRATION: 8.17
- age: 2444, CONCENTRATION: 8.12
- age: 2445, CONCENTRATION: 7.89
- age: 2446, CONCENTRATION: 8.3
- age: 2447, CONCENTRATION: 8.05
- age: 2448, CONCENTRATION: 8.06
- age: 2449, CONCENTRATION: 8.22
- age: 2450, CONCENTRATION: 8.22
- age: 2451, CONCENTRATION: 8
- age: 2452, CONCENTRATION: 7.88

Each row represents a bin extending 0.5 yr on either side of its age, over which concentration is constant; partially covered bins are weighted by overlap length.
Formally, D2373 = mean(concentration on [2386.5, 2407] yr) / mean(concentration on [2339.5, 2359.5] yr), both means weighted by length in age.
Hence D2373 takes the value 1.7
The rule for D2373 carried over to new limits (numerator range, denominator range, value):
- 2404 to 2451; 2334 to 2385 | 1.28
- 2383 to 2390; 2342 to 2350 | 1.70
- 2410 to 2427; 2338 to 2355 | 1.63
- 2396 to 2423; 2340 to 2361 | 1.68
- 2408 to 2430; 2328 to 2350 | 1.28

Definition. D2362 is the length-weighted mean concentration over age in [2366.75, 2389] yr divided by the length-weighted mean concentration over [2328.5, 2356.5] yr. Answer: 1.4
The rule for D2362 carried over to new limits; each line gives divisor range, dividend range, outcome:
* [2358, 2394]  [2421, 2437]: 1.08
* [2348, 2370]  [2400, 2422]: 1.48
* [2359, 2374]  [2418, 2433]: 1.19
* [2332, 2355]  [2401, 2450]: 1.46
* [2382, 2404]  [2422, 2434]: 1.00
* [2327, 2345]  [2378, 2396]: 1.17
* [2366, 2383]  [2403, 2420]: 1.04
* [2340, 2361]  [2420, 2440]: 1.68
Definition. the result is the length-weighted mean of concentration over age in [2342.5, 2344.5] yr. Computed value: 5.26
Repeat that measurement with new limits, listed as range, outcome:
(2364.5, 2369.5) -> 6.99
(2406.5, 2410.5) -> 8.09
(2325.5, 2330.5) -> 8.1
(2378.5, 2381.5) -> 7.98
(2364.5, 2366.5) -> 6.75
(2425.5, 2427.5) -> 8.12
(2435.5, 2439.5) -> 8.02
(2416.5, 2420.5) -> 7.98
